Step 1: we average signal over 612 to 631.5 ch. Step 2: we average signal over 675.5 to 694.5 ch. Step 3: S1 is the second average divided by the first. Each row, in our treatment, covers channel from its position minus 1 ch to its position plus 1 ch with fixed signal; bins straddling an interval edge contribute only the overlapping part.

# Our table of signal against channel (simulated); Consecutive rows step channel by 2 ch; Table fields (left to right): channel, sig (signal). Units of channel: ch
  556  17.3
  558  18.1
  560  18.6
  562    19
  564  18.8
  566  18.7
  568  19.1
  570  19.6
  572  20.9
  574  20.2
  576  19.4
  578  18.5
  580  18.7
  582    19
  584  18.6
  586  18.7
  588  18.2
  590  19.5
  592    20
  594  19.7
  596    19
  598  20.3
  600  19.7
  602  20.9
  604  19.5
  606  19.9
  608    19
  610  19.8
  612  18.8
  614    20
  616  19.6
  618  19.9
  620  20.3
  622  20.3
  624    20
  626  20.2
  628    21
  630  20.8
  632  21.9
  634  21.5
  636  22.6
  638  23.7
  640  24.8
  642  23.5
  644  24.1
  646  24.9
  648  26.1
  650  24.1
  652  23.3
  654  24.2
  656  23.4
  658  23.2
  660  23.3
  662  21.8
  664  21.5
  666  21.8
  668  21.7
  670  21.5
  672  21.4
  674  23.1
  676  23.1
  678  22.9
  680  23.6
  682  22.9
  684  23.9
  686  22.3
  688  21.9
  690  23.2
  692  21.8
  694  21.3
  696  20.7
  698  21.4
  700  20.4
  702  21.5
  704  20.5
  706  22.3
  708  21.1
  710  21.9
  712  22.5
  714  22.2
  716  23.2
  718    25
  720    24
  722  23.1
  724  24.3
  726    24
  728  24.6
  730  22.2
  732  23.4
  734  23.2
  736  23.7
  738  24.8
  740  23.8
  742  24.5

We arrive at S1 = 1.1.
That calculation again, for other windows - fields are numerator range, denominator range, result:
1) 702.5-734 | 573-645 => 1.13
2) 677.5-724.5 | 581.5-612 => 1.15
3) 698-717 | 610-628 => 1.09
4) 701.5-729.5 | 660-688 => 1.02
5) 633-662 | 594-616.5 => 1.20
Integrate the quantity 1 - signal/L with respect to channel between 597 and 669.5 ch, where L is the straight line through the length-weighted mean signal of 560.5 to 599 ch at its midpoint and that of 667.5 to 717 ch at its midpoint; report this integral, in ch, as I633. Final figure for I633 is -3.8 ch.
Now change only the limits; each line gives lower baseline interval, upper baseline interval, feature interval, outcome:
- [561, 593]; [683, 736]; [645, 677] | -2.58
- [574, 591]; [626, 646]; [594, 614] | 0.71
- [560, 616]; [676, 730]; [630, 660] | -3.72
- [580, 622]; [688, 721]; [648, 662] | -1.88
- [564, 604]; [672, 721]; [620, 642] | -1.14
